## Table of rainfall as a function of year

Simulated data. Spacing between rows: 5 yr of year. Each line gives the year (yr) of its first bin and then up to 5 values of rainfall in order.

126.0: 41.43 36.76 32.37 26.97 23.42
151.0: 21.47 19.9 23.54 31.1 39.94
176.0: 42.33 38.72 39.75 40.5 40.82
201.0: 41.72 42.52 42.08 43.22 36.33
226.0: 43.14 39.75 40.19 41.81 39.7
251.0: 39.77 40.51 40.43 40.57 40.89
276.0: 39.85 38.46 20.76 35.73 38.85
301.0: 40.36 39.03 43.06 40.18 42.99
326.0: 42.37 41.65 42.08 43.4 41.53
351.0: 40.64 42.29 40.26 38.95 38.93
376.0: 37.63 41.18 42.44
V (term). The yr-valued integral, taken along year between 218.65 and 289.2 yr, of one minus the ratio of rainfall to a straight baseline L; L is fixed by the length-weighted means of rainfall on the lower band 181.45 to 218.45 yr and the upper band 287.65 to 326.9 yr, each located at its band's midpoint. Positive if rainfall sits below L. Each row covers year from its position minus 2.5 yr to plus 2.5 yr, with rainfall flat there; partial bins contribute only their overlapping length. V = 3.29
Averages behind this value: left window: 41.4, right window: 39.8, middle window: 38.7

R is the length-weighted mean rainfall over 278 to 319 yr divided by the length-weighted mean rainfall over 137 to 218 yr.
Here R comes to 1.1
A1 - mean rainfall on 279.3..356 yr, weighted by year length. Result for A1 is 39.5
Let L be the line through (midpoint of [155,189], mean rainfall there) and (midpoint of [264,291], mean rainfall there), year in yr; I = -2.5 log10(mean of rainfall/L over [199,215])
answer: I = -0.21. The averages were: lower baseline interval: 34.3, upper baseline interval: 36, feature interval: 42.2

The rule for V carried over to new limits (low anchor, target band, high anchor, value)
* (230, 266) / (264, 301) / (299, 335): 3.8 yr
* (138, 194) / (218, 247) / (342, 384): -4.7 yr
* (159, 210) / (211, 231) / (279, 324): -1.4 yr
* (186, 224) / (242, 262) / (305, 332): 0.5 yr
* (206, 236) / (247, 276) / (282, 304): -2.4 yr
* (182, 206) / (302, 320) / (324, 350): 0.4 yr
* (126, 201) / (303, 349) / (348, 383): -3.7 yr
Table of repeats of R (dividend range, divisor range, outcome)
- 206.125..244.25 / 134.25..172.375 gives 1.53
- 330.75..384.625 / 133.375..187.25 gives 1.33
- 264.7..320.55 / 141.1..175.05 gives 1.40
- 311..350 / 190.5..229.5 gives 1.02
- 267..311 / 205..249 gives 0.91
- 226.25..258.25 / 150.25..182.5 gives 1.29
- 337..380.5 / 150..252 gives 1.07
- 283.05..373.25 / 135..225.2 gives 1.13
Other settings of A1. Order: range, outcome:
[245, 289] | 37.8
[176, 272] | 40.7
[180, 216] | 41.1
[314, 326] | 41.8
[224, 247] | 40.9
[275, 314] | 36.9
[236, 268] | 40.4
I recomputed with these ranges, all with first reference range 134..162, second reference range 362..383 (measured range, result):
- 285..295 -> 0.10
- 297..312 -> -0.16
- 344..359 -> -0.10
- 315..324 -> -0.17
